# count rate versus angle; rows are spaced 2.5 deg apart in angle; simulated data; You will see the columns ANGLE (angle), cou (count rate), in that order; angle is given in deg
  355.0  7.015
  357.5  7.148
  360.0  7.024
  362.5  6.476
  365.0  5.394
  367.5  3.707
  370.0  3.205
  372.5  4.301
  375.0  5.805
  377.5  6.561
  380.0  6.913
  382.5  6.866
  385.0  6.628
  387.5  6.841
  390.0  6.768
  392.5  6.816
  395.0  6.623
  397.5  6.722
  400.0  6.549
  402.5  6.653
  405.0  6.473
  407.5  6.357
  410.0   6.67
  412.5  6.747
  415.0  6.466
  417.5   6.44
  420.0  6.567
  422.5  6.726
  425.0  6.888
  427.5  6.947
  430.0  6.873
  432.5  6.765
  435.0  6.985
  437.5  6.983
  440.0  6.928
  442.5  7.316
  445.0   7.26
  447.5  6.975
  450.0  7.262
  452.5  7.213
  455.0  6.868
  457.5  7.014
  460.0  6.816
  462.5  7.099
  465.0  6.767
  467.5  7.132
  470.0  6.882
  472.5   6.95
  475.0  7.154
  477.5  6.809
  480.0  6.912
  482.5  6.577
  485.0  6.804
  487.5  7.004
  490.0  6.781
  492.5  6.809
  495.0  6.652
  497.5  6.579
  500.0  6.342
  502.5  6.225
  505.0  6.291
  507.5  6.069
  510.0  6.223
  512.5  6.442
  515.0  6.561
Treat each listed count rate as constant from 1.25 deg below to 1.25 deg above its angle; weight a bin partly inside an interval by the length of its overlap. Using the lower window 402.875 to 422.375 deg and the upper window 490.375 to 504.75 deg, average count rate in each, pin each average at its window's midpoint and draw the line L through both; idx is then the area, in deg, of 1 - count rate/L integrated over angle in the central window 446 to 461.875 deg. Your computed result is -1.2 deg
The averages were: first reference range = 6.55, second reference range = 6.52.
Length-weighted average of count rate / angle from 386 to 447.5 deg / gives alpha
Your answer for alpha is 6.77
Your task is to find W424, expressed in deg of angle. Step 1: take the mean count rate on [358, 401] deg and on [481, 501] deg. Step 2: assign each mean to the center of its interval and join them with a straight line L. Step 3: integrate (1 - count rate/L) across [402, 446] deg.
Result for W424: -3.1 deg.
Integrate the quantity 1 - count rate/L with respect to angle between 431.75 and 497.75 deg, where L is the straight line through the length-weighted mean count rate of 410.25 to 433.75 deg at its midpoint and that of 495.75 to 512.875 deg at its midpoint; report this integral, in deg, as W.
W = -4.5 deg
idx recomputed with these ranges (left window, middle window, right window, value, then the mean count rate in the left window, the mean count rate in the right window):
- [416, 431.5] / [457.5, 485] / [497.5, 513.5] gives -1.8 deg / 6.74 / 6.29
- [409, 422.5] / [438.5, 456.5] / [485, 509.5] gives -1.5 deg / 6.59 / 6.53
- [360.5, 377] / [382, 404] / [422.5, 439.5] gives -3.8 deg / 4.99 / 6.89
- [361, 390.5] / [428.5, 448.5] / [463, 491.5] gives -1.7 deg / 5.77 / 6.89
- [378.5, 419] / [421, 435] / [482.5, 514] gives -0.5 deg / 6.66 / 6.52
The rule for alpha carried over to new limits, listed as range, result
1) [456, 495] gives 6.89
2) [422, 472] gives 6.99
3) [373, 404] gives 6.59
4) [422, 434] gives 6.85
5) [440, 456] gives 7.14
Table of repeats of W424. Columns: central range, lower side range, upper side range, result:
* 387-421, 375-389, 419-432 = 0.6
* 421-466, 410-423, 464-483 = -1.6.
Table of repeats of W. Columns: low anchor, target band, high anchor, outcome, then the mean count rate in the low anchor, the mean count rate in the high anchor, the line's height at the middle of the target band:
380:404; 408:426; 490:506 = 0.13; 6.73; 6.51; 6.67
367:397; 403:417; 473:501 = -0.77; 5.99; 6.77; 6.2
